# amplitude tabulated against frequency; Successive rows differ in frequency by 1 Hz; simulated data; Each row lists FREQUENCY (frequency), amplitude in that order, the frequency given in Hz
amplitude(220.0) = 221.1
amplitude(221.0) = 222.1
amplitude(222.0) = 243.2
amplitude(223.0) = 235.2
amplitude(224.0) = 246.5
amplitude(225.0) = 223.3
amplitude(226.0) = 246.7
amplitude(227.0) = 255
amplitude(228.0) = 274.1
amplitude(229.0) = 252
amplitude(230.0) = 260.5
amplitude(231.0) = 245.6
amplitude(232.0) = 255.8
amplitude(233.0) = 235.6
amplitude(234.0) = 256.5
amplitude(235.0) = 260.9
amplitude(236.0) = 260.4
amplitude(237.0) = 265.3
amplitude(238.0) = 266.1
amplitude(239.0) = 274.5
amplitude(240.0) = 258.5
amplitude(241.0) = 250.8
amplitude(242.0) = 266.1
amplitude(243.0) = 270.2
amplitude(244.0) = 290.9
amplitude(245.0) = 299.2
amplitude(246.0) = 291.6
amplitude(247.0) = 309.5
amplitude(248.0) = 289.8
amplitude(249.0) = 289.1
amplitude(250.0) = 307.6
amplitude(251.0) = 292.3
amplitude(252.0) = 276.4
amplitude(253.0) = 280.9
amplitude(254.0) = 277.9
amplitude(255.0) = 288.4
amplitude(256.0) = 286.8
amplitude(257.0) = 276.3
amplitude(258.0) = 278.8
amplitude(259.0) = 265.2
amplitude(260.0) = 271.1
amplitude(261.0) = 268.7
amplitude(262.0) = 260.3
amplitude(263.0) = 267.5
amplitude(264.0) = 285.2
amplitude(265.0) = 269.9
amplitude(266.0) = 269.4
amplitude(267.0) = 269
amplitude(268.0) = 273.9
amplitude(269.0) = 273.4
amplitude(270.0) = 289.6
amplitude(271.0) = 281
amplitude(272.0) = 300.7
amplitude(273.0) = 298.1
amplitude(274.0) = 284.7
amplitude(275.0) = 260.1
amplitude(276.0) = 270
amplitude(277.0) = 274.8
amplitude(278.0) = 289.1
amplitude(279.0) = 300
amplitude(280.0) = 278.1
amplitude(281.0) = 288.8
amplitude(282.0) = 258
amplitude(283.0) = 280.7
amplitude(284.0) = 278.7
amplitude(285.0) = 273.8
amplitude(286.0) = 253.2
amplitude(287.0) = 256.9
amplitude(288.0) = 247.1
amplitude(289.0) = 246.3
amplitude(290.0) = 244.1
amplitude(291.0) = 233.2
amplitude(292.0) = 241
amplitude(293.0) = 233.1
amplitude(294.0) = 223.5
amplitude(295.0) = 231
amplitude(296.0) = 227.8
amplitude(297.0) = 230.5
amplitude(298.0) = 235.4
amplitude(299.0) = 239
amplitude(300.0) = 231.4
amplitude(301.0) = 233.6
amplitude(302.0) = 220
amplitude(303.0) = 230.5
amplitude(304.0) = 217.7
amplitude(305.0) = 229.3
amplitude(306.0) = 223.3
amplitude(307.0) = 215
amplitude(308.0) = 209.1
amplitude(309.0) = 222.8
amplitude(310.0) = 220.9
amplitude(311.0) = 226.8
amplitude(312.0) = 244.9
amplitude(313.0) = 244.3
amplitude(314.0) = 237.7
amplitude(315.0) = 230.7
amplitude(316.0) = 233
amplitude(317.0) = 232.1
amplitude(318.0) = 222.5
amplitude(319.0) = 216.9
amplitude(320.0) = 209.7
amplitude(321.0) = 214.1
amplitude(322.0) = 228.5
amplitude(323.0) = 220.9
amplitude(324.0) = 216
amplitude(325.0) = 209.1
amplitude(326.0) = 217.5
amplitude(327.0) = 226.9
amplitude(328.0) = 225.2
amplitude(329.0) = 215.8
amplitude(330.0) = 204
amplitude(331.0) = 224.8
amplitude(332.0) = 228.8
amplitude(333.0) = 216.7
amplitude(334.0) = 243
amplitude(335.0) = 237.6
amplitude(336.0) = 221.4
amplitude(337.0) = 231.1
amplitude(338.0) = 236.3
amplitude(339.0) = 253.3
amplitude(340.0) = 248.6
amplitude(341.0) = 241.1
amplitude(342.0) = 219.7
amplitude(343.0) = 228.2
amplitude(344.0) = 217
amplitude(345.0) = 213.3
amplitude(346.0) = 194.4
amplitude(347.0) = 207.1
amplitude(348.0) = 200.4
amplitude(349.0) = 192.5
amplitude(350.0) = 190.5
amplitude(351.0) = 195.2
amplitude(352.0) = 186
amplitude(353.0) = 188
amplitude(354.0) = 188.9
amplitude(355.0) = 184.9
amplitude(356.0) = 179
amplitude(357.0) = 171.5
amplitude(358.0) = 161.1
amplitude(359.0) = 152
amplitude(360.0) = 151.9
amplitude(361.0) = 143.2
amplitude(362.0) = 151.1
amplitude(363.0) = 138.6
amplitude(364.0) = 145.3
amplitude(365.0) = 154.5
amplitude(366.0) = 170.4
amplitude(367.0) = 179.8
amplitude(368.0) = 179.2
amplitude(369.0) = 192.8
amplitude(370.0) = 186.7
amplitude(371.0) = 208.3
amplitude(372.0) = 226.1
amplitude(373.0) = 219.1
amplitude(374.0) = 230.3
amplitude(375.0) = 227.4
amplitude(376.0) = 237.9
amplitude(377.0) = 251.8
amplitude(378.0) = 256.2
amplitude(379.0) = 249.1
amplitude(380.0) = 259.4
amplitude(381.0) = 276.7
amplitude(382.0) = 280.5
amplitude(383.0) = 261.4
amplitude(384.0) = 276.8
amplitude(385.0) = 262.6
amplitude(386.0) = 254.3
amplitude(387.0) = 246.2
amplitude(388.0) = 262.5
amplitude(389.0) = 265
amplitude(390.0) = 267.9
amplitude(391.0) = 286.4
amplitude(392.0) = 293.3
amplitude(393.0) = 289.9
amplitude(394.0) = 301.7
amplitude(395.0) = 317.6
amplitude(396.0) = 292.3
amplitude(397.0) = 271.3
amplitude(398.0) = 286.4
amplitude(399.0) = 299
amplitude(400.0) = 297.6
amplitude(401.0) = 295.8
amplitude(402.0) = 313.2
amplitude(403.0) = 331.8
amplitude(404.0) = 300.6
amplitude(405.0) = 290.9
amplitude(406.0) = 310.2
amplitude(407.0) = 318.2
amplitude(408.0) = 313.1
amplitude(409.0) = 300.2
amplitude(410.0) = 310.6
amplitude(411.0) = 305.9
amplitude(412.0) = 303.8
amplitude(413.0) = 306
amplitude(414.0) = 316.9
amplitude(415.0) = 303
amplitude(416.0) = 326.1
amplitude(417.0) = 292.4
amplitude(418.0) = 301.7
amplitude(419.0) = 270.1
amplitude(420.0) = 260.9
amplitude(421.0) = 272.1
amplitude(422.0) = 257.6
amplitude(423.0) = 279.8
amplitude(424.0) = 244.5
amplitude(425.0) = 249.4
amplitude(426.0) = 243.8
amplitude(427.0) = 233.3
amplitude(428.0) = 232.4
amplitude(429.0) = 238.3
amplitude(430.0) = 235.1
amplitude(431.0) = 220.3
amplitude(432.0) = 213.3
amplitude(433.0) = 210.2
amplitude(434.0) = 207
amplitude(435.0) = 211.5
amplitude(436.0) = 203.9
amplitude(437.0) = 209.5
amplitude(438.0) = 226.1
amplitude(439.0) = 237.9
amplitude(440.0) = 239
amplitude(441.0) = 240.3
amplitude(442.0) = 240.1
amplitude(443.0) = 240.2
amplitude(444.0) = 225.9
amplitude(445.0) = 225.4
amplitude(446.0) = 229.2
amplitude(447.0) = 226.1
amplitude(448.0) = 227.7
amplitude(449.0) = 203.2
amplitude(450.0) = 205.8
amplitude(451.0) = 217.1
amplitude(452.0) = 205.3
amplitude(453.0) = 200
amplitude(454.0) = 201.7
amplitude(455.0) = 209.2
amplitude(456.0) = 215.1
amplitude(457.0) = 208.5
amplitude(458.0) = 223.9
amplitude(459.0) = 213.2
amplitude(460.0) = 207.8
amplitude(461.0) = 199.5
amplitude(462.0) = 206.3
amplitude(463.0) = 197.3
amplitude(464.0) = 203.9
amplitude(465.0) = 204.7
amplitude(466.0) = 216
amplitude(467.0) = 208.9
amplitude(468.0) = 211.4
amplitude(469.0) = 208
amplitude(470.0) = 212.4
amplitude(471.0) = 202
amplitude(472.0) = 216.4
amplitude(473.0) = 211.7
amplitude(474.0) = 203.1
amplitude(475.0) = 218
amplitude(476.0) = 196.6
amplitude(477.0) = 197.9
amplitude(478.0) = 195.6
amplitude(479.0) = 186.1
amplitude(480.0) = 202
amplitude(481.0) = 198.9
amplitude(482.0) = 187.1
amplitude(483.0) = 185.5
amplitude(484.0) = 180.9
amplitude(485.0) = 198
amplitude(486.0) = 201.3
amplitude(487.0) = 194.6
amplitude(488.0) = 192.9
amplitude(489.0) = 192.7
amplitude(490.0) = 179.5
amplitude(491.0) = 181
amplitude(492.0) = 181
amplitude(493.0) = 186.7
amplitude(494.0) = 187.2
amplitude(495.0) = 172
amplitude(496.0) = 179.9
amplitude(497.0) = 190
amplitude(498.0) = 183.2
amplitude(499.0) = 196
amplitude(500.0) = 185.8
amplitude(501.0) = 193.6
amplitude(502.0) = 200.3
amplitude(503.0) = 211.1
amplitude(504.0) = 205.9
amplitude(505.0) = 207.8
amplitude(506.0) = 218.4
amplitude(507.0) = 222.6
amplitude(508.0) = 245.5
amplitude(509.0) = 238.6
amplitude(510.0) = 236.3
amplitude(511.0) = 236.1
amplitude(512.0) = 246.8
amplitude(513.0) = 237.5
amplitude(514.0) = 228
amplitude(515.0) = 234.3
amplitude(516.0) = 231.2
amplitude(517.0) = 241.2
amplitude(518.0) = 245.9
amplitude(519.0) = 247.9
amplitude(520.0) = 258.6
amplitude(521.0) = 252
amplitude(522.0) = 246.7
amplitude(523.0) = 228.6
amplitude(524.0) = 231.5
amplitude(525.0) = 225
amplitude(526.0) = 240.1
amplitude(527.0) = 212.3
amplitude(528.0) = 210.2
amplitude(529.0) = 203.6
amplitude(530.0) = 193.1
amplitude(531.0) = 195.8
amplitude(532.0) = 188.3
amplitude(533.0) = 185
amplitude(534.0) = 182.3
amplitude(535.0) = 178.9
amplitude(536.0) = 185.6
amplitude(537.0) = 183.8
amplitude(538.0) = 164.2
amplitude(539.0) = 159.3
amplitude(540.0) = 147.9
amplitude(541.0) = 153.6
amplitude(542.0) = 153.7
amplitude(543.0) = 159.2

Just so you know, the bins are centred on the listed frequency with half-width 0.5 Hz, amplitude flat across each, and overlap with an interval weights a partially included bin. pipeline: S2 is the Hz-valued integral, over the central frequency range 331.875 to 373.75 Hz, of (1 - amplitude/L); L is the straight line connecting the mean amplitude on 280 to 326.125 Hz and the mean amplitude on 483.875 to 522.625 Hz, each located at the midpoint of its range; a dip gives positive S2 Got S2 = 5.9 Hz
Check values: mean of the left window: 235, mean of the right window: 212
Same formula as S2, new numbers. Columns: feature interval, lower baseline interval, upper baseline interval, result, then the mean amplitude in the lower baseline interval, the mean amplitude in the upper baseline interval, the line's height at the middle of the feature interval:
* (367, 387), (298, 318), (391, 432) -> 2.2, 229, 285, 266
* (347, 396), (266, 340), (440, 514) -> 1.9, 243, 207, 229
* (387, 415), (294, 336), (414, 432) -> -4.6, 225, 263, 255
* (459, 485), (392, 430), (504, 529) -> 5.5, 288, 233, 256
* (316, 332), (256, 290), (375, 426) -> 3.3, 274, 283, 278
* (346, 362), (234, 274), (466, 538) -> 4.5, 278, 208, 250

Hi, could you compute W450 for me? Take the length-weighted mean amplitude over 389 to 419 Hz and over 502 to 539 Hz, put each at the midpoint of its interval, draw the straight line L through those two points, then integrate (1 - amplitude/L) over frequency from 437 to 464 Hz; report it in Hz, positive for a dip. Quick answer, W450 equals 5.0 Hz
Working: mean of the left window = 300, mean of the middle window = 218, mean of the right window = 218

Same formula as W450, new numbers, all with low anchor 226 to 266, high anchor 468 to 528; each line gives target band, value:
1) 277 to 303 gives 1.1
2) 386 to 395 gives -1.5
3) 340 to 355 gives 2.6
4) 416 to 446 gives -1.9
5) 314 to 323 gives 1.1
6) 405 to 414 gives -2.9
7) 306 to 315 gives 1.0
